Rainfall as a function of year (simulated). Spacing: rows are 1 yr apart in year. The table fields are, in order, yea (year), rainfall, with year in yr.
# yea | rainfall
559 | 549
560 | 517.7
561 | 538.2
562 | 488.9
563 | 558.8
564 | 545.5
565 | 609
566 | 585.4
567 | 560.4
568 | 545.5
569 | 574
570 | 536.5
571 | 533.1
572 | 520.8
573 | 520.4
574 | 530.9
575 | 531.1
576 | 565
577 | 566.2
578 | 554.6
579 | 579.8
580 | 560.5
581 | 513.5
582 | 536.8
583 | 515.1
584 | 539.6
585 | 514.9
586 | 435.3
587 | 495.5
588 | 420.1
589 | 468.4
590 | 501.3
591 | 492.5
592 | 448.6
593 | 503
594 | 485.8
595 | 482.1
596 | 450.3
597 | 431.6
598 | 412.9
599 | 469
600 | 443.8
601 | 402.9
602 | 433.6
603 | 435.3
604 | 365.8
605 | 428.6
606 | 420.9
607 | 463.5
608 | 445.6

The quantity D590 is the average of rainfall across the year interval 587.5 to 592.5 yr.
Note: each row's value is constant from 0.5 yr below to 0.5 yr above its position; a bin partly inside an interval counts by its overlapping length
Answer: 466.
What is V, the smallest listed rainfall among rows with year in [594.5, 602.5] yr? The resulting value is 402.9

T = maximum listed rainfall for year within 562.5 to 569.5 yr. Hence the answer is 609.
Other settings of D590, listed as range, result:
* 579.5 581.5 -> 537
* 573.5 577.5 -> 548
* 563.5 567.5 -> 575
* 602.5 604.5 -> 401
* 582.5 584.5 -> 527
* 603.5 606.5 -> 405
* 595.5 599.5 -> 441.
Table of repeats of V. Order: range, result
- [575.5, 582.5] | 513.5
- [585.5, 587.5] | 435.3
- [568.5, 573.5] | 520.4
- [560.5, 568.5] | 488.9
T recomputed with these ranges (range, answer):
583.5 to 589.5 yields 539.6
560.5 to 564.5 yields 558.8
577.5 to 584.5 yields 579.8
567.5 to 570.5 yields 574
